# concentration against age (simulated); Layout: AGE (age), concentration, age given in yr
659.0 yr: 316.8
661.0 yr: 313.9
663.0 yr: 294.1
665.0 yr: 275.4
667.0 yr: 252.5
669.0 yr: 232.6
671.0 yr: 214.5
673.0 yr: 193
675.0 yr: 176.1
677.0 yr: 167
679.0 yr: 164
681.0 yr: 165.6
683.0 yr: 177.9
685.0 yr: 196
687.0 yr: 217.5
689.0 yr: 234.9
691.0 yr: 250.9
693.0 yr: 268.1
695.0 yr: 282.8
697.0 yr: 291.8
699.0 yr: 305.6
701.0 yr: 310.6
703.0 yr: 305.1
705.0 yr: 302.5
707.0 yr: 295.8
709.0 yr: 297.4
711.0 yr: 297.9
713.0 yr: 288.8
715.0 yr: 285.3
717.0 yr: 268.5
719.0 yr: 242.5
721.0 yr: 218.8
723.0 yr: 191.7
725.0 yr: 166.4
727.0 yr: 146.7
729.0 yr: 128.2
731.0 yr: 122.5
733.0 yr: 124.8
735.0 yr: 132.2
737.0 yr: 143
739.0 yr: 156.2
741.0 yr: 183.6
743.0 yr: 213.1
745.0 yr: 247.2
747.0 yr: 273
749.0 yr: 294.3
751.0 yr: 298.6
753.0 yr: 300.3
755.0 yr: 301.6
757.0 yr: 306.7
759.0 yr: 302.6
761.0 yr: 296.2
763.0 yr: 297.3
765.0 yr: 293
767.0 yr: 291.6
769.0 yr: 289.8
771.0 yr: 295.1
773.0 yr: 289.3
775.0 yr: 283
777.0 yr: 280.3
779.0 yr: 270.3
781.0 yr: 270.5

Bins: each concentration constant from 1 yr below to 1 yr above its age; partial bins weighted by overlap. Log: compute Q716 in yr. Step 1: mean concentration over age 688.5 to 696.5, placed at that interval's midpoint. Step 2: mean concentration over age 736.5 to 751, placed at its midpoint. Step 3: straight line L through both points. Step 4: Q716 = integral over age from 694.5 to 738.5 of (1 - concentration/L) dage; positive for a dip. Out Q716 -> 2.6 yr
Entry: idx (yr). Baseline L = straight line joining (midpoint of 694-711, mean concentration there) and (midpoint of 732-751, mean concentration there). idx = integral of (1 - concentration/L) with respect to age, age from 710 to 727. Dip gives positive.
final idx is 1.4 yr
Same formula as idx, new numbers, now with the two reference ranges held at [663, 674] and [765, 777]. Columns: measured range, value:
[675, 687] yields 3.3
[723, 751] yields 9.2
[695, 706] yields -2.0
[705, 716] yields -1.5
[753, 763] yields -0.6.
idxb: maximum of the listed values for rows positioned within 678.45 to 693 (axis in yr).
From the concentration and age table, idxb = 268.1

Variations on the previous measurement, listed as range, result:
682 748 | 310.6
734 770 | 306.7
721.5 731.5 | 191.7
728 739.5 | 156.2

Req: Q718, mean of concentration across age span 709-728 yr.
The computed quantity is 237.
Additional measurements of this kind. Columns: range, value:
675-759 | 233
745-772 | 294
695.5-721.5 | 287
